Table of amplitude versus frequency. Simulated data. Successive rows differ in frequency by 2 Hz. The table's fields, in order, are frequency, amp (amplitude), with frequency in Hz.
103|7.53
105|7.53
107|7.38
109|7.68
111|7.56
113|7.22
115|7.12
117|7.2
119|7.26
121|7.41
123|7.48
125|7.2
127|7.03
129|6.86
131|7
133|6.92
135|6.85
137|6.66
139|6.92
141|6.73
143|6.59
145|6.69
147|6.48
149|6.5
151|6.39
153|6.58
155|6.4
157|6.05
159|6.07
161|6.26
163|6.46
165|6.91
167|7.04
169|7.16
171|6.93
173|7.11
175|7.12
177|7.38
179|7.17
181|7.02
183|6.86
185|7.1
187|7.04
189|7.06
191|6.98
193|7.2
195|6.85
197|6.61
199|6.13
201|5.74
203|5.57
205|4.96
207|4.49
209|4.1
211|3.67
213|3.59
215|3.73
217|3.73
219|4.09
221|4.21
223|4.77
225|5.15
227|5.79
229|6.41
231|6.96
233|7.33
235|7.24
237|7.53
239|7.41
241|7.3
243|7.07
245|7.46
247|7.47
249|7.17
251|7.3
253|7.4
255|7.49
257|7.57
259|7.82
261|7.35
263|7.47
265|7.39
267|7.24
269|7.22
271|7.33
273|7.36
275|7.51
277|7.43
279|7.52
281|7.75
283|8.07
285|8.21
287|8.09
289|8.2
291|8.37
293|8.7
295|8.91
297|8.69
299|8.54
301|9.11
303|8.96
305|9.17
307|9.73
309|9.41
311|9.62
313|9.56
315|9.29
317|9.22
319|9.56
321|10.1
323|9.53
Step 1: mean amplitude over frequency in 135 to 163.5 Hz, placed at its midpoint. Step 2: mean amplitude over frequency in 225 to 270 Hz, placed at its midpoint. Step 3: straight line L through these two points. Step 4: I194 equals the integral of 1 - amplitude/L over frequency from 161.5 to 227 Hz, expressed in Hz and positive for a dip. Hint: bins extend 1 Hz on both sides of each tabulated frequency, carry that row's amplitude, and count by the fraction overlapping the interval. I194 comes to 8.3 Hz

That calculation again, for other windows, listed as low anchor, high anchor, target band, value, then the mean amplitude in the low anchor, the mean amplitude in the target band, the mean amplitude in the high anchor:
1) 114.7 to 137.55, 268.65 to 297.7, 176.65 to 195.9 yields 0.96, 7.09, 7.06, 7.97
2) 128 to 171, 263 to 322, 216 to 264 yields 7.25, 6.65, 6.65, 8.47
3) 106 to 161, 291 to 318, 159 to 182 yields 1.40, 6.89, 6.92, 9.12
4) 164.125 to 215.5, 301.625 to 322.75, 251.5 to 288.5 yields 3.42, 6.23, 7.57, 9.46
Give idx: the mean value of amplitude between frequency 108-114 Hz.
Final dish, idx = 7.49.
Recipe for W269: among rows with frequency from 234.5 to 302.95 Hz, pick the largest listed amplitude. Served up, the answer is 9.11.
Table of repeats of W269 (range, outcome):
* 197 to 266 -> 7.82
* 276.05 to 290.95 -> 8.21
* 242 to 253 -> 7.47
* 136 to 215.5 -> 7.38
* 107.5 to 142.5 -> 7.68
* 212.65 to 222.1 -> 4.21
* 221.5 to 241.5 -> 7.53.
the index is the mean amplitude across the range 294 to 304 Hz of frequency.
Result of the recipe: 8.84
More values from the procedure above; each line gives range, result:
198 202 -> 5.94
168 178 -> 7.14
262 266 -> 7.43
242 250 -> 7.29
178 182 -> 7.09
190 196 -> 7.01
